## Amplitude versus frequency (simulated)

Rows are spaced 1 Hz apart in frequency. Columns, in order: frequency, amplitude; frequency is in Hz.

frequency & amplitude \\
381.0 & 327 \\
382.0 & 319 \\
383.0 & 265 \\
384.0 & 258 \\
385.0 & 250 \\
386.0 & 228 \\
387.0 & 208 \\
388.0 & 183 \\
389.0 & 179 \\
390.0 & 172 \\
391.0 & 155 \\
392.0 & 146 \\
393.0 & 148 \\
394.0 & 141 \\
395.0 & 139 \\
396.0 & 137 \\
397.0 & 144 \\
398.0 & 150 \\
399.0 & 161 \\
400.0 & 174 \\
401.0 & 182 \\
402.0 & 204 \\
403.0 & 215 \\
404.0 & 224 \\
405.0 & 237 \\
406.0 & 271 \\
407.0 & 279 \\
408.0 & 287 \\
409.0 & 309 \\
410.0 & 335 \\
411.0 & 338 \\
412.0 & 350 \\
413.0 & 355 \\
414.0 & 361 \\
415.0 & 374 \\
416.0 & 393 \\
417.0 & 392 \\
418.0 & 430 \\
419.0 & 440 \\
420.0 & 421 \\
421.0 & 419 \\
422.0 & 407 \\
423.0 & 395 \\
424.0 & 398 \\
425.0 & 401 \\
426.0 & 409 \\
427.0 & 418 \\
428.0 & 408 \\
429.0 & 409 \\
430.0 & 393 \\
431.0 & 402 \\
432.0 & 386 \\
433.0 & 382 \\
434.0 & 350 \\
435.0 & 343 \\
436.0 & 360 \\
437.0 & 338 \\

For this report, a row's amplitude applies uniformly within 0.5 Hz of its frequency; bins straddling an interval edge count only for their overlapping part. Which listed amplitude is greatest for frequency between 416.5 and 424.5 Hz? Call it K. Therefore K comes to 440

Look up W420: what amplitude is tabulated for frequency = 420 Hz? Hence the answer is 421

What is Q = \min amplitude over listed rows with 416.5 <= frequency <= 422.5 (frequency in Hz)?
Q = 392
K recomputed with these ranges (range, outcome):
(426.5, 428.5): 418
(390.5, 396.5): 155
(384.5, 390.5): 250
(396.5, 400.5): 174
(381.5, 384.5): 319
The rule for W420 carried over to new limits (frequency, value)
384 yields 258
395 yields 139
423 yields 395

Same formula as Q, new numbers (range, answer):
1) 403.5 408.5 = 224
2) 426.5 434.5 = 350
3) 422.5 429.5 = 395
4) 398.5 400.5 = 161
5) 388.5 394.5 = 141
